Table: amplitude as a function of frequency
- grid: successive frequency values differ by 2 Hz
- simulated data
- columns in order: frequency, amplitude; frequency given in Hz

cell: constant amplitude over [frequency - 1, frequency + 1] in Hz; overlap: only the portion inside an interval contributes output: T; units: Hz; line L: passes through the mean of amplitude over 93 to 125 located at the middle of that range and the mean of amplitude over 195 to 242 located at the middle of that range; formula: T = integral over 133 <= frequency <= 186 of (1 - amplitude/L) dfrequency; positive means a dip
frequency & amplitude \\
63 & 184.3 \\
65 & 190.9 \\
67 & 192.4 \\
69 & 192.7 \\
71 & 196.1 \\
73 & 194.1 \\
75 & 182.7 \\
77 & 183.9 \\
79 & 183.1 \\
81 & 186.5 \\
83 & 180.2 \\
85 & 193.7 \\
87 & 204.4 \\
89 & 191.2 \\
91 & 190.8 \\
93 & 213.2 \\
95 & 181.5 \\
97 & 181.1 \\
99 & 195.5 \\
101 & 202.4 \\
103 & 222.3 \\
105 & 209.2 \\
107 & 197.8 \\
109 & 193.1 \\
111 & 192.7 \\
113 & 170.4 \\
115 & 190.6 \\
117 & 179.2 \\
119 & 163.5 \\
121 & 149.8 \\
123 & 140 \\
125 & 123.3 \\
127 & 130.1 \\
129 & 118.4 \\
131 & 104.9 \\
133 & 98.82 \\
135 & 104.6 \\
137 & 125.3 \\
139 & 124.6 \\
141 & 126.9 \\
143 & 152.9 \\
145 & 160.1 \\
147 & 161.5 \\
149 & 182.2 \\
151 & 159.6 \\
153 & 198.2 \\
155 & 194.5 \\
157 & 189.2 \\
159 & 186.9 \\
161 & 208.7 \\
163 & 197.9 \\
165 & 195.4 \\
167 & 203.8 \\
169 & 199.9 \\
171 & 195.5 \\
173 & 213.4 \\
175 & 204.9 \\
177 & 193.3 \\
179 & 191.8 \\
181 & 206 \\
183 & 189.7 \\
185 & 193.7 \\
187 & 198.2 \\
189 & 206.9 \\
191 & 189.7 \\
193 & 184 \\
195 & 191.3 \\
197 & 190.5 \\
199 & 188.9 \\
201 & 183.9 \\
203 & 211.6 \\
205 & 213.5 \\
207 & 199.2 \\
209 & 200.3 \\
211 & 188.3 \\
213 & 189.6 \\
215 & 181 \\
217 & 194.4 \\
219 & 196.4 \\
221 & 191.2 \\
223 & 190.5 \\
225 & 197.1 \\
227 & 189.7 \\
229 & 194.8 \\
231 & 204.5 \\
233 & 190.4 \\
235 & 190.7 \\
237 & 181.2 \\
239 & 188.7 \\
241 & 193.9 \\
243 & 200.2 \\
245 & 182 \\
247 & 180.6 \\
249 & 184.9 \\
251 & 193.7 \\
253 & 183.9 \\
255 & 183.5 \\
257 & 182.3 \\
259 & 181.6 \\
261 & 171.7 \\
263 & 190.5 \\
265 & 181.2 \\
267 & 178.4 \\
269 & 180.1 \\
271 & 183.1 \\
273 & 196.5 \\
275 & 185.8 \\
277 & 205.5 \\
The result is 3.0 Hz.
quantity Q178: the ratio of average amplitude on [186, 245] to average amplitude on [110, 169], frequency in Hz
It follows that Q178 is 1.21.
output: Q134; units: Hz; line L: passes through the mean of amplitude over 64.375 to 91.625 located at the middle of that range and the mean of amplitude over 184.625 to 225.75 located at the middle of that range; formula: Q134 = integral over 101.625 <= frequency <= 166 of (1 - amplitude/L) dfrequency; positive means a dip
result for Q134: 9.3 Hz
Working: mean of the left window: 190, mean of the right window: 194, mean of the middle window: 164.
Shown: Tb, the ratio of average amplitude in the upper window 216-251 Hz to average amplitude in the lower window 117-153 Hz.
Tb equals 1.4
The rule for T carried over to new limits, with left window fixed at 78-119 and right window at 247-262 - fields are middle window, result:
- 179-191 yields -0.7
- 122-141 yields 7.1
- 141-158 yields 1.5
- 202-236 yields -1.9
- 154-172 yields -0.8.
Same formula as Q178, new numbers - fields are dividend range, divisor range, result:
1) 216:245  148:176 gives 0.99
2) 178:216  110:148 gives 1.36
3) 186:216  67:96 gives 1.02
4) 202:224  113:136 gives 1.42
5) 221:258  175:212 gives 0.97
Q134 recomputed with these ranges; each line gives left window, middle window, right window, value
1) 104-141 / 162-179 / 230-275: -3.8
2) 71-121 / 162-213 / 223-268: -2.3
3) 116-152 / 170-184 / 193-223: -2.3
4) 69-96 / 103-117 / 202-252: -0.2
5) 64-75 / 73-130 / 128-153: -4.3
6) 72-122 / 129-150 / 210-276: 6.2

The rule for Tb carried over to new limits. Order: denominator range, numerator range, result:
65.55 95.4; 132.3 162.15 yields 0.83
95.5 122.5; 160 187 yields 1.07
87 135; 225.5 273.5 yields 1.10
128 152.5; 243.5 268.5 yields 1.34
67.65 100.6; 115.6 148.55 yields 0.72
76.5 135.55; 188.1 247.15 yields 1.12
